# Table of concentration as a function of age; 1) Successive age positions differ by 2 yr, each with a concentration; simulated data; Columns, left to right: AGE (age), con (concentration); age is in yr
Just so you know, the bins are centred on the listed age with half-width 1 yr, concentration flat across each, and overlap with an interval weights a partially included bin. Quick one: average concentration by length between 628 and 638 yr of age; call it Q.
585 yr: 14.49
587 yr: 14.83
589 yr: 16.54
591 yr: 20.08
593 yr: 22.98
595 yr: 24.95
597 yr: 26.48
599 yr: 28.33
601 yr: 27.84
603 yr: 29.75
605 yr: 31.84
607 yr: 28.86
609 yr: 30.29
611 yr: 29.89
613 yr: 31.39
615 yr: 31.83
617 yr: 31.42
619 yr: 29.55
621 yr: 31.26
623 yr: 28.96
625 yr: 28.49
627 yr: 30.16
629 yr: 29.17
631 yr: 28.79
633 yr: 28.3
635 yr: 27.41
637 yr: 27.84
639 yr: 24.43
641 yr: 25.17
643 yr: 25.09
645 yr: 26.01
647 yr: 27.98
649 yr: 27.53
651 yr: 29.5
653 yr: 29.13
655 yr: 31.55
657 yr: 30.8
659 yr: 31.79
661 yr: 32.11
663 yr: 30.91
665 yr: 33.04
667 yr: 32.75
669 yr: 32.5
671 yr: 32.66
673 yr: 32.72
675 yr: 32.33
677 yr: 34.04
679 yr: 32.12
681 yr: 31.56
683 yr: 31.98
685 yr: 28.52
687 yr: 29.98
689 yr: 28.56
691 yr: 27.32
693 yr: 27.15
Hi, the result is 28.3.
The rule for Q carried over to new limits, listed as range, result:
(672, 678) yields 33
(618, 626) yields 29.6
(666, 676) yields 32.6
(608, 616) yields 30.9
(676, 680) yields 33.1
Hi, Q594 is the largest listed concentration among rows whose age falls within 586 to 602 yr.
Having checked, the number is 28.33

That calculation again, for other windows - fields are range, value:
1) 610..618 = 31.83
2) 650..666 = 33.04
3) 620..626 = 31.26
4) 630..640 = 28.79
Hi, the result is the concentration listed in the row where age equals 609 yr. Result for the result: 30.29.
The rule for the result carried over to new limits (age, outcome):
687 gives 29.98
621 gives 31.26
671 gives 32.66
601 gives 27.84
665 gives 33.04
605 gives 31.84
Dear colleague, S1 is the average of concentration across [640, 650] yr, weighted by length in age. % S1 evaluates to 26.4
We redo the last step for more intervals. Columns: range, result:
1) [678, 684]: 31.9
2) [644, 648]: 27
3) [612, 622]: 31.1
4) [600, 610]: 29.7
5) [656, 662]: 31.6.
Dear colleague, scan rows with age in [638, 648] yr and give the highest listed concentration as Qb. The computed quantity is 27.98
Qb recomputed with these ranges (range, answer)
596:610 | 31.84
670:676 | 32.72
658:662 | 32.11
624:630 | 30.16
